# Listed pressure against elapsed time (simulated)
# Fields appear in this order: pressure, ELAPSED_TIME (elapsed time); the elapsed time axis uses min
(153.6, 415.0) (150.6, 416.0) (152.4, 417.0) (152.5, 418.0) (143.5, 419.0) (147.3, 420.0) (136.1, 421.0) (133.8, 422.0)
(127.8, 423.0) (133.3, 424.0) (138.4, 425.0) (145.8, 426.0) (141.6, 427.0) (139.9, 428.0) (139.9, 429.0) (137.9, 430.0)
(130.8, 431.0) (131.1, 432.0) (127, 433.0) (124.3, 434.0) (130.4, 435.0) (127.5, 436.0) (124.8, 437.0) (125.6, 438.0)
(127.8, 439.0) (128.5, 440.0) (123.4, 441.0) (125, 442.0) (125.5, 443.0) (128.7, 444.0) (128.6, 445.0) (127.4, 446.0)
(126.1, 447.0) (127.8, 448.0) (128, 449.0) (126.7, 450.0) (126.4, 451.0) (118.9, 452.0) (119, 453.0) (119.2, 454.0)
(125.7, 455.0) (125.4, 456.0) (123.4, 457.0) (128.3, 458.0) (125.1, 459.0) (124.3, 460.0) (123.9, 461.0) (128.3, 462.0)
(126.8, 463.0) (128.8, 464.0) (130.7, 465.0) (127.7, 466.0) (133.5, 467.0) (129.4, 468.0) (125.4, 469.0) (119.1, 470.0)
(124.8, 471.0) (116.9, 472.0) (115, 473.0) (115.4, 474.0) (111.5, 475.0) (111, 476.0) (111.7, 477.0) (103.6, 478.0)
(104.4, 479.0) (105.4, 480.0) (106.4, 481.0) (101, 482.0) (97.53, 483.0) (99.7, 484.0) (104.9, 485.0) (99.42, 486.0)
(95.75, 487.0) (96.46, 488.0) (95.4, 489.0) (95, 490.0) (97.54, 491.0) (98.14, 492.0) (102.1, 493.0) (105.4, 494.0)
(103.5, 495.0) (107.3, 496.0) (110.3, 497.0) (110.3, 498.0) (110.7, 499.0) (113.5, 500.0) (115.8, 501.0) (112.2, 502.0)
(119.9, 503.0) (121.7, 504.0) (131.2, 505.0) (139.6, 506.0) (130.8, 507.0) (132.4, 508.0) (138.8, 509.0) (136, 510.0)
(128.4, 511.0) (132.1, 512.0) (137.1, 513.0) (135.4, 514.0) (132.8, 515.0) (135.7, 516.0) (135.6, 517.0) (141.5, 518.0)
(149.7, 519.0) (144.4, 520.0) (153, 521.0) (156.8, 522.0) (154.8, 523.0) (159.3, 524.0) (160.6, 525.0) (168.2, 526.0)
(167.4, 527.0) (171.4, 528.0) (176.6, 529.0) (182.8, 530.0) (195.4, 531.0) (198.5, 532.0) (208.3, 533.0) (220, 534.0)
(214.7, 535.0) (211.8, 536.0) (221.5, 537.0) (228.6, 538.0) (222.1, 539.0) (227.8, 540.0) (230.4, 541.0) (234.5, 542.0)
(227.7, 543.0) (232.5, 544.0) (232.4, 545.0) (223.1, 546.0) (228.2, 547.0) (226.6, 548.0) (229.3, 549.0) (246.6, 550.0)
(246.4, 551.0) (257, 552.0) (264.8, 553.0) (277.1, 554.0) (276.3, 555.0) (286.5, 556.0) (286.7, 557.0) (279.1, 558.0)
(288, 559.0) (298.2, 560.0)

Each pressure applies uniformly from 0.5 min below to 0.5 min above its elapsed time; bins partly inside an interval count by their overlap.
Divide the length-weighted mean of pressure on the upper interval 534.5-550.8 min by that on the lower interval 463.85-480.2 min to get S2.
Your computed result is 1.92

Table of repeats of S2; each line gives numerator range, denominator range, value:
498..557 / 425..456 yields 1.42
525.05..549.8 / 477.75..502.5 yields 2.04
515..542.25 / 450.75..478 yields 1.49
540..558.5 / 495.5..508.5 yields 2.08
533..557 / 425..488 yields 1.95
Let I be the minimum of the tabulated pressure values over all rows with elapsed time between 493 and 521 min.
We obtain 102.1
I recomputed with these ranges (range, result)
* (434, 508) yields 95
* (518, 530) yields 141.5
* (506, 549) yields 128.4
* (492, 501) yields 98.14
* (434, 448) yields 123.4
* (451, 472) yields 116.9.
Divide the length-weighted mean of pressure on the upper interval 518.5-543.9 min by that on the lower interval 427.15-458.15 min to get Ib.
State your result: 1.5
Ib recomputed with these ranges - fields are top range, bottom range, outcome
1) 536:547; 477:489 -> 2.24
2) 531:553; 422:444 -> 1.73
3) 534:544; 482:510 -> 2.03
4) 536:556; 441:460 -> 1.91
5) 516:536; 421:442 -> 1.30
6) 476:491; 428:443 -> 0.79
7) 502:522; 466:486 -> 1.20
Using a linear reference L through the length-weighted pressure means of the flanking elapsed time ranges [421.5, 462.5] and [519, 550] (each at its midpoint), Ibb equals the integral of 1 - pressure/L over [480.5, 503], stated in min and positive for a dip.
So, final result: 8.51 min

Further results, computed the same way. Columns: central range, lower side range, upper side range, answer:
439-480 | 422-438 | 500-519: 2.95 min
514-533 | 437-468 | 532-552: 4.22 min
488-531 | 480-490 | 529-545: 6.14 min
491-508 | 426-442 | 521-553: 6.21 min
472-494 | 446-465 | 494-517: 3.73 min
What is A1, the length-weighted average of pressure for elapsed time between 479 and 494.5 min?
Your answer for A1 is 100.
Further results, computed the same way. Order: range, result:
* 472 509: 110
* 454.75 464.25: 126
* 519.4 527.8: 158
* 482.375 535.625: 136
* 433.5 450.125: 127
